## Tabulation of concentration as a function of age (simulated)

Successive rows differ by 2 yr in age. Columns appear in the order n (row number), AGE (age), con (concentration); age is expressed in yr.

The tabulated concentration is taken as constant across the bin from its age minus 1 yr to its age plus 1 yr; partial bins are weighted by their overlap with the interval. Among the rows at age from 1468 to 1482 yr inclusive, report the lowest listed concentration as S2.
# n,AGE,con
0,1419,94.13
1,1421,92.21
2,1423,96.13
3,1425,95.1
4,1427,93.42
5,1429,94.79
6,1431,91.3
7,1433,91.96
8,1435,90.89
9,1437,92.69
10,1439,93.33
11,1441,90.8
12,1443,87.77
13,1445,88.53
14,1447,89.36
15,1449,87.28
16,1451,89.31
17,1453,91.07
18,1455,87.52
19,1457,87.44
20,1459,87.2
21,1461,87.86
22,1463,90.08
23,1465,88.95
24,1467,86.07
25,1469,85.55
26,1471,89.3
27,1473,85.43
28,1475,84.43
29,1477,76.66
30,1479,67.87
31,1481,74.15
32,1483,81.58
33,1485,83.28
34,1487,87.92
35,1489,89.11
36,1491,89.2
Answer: 67.87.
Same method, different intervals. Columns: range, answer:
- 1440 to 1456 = 87.28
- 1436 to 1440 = 92.69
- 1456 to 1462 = 87.2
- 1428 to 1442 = 90.8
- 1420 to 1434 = 91.3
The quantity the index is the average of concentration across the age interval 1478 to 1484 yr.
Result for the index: 74.5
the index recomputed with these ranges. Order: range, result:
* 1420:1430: 94.3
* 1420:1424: 94.2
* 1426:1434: 92.9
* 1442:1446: 88.2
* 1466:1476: 86.2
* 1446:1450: 88.3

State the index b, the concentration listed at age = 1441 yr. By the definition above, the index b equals 90.8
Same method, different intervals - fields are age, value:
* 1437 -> 92.69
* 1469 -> 85.55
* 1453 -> 91.07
